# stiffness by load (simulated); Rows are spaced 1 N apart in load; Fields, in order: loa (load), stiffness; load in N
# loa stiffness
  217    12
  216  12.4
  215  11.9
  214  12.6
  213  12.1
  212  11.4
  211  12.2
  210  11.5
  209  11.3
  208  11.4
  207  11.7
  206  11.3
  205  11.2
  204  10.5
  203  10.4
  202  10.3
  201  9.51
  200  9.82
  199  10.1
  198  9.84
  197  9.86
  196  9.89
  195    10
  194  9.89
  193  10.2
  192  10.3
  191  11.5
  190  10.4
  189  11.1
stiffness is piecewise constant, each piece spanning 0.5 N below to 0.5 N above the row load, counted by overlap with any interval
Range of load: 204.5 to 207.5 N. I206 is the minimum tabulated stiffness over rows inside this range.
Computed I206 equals 11.2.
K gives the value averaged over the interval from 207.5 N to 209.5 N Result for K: 11.4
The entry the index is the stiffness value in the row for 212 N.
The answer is 11.4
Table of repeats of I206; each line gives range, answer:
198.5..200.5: 9.82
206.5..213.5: 11.3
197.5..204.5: 9.51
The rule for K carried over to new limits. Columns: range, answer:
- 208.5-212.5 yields 11.6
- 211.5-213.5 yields 11.8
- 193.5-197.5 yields 9.91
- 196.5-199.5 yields 9.93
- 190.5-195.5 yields 10.4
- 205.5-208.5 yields 11.5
